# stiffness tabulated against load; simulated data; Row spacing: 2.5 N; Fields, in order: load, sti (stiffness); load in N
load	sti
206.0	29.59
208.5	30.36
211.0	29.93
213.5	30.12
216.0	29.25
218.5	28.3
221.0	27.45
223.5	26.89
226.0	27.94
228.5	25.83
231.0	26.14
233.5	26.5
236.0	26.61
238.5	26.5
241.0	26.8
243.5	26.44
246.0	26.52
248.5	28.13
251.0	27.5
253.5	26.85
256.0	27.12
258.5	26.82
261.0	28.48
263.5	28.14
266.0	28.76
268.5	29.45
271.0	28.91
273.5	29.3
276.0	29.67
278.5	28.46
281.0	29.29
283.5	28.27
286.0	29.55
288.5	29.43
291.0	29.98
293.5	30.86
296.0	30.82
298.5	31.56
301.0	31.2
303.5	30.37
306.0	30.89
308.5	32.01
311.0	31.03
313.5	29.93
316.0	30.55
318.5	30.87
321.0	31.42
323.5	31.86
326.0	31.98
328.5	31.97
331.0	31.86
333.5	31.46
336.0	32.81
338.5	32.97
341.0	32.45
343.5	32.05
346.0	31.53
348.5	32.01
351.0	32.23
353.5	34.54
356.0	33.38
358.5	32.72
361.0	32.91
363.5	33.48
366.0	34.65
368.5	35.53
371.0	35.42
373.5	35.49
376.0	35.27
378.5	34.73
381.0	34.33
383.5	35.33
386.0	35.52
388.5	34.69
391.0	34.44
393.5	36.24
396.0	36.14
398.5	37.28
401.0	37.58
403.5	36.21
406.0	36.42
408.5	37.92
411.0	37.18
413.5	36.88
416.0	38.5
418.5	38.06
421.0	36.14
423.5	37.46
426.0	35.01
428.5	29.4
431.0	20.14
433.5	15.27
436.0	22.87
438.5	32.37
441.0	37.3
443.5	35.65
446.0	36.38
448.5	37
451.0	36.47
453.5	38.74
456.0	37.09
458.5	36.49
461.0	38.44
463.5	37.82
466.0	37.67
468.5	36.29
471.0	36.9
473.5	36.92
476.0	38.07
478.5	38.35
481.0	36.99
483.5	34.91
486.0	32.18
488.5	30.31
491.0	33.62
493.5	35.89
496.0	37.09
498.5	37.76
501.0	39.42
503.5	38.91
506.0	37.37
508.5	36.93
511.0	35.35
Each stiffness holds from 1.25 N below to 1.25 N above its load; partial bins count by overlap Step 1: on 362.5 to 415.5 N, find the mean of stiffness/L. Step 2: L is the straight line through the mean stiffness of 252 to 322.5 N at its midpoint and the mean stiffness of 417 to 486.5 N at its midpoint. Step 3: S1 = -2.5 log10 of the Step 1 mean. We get -0.099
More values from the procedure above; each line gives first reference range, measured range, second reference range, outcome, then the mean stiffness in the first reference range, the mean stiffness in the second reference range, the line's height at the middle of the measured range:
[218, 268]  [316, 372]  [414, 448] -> -0.098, 27.2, 32.1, 29.8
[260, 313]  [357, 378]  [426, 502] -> -0.081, 29.8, 34.5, 31.9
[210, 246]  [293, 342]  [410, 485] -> -0.034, 27.4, 34.9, 30.5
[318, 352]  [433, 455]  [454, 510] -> 0.075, 32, 36.6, 35.4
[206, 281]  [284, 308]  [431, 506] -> -0.032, 28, 35.1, 29.6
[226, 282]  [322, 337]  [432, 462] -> -0.071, 27.6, 33.5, 29.9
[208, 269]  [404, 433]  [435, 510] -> -0.007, 27.7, 36.1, 34.2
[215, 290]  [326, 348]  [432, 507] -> -0.048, 27.8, 35.3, 30.7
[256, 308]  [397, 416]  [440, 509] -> -0.092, 29.5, 36.7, 34.1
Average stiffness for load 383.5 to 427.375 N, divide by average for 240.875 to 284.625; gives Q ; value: 1.3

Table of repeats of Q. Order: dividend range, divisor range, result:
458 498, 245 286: 1.28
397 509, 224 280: 1.28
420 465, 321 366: 1.03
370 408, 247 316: 1.22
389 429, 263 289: 1.25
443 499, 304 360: 1.14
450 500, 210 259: 1.33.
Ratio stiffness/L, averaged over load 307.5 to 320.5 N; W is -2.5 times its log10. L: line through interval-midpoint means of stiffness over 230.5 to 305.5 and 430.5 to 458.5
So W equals -0.05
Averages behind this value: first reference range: 28.5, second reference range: 32.3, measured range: 30.9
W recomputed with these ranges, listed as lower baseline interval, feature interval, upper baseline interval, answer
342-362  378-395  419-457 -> -0.08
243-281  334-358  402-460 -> -0.05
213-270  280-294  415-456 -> -0.03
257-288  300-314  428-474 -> -0.04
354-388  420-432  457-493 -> 0.12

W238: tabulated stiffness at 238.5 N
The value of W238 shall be 26.5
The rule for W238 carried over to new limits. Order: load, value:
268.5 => 29.45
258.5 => 26.82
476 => 38.07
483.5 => 34.91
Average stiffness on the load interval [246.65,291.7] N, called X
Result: 28.5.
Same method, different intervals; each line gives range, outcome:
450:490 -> 36.5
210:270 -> 27.6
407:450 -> 33.2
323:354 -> 32.2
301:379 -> 32.5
